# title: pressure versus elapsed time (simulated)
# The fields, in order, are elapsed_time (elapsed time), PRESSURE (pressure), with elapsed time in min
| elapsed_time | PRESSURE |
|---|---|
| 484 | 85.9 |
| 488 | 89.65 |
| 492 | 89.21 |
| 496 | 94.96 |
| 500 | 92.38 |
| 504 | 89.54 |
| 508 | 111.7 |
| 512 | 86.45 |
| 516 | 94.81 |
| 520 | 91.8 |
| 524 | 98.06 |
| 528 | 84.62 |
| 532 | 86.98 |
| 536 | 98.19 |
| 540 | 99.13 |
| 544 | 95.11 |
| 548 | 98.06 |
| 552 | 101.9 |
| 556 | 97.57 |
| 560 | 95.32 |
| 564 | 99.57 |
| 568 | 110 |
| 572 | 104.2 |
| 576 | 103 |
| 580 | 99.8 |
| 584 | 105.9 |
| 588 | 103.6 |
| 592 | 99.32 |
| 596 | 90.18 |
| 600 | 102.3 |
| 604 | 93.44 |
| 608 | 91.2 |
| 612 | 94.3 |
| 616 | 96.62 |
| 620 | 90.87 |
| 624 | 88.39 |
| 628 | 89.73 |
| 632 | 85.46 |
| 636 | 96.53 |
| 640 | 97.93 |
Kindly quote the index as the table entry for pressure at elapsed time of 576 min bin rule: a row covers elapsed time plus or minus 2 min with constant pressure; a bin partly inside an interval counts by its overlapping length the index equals 103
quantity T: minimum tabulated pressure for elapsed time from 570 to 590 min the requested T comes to 99.8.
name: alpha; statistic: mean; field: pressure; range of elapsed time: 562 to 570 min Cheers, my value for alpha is 105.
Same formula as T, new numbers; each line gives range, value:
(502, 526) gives 86.45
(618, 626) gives 88.39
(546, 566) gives 95.32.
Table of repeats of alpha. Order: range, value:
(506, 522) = 96.2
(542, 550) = 96.6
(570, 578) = 104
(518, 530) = 91.5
